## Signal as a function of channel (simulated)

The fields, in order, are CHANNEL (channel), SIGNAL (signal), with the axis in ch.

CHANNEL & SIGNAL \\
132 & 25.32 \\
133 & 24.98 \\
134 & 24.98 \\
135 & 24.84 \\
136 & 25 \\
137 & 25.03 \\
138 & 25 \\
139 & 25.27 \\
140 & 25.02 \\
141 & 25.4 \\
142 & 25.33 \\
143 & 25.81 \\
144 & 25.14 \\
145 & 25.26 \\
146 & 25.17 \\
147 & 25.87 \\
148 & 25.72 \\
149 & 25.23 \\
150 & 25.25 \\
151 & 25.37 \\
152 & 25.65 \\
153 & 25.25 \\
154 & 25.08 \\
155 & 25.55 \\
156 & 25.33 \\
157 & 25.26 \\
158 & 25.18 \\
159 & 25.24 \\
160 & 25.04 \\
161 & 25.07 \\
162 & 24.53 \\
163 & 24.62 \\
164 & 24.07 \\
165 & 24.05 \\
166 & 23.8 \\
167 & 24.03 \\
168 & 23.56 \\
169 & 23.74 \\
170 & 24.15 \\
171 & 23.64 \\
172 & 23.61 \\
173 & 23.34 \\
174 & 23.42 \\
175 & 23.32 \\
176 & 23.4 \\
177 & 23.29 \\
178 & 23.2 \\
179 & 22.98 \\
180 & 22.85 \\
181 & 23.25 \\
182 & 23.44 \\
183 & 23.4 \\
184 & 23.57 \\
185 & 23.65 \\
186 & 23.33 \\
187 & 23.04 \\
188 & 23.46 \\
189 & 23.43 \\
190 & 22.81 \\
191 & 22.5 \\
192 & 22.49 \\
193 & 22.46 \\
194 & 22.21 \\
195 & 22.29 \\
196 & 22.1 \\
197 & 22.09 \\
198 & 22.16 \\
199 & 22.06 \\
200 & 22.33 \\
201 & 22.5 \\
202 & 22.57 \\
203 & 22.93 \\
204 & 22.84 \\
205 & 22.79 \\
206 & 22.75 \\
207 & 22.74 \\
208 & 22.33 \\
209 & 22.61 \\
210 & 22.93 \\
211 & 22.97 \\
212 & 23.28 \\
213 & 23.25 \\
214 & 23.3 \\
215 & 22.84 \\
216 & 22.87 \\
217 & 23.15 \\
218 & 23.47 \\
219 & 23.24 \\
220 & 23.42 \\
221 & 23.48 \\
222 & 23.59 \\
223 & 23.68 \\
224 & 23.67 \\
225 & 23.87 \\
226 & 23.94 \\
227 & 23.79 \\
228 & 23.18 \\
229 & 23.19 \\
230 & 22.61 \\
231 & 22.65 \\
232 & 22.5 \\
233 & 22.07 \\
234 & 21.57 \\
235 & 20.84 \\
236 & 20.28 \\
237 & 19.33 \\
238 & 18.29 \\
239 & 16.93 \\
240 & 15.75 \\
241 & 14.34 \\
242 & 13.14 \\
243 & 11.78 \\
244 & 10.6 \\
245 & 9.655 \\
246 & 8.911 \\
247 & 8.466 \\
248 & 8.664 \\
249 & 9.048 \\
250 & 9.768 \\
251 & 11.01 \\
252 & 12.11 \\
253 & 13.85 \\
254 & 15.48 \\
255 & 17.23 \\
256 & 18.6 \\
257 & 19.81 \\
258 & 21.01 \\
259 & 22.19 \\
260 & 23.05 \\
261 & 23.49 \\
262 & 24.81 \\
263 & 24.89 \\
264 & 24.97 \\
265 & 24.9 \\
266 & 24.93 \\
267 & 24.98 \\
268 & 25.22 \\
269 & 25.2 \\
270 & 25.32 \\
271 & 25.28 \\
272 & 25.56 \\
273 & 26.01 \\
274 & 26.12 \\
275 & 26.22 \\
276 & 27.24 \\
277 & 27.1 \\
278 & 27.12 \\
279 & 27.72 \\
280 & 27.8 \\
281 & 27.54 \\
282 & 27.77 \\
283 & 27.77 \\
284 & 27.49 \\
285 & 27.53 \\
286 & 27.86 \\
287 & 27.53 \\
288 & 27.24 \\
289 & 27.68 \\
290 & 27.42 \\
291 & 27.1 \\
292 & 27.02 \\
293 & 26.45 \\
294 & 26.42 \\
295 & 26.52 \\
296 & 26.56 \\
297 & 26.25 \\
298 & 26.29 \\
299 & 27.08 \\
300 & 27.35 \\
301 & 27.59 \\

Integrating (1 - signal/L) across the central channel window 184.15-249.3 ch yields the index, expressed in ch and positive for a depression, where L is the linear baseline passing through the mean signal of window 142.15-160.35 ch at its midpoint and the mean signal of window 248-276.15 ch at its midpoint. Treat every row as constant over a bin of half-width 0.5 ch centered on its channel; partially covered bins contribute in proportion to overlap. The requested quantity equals 5.9 ch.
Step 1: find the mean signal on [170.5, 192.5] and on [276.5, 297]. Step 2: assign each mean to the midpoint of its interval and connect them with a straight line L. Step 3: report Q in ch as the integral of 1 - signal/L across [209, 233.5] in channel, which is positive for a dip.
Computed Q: 1.55 ch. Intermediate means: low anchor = 23.2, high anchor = 27.3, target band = 23.2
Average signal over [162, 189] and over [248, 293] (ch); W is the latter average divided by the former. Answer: 1.00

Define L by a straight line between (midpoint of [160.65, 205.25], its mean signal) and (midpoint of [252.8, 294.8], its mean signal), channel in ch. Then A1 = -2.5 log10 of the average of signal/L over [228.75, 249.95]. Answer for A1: 0.454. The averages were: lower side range 23.2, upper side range 25.1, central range 16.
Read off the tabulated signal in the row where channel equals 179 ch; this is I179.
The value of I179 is 22.98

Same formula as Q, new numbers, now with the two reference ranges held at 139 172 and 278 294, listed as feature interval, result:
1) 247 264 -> 6.1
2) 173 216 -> 4.6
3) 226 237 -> 1.7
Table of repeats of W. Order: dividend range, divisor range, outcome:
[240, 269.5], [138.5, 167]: 0.69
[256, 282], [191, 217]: 1.11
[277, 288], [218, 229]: 1.17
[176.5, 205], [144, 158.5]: 0.90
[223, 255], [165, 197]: 0.73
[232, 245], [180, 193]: 0.73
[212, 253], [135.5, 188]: 0.77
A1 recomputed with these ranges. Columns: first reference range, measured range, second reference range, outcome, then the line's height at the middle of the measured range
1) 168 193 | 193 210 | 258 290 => 0.07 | 23.9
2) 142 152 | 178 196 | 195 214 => 0.02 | 23.5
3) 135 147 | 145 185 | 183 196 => -0.01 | 24.1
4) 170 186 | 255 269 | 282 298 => 0.13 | 26.2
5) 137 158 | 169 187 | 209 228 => 0.05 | 24.5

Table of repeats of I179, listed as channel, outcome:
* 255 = 17.23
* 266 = 24.93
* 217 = 23.15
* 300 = 27.35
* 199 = 22.06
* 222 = 23.59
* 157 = 25.26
